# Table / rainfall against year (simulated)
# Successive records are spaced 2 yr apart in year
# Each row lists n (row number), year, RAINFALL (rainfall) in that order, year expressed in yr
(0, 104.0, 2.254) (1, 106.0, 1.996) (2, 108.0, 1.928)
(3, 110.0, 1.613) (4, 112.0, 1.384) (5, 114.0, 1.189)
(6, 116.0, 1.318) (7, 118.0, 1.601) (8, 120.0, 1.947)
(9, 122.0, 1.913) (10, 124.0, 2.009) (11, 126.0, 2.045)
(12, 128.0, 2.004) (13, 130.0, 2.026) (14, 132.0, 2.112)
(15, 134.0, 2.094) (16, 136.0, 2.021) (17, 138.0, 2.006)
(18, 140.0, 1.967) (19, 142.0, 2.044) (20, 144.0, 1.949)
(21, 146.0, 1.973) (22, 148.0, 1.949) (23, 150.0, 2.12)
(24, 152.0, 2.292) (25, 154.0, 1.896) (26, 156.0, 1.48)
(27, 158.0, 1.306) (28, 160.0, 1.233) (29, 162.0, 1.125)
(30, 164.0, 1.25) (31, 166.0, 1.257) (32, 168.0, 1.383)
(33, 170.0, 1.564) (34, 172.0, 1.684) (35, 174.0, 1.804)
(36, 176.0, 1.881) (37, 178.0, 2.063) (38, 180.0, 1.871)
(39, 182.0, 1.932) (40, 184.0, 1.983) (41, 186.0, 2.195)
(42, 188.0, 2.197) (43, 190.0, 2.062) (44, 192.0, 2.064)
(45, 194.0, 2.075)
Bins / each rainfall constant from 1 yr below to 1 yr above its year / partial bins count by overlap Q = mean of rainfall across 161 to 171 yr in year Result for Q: 1.32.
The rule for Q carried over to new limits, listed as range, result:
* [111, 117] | 1.3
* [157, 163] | 1.22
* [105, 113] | 1.73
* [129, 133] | 2.07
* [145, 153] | 2.08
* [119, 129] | 1.98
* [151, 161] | 1.64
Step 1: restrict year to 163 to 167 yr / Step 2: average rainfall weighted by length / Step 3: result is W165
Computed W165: 1.25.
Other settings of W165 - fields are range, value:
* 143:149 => 1.96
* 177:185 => 1.96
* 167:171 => 1.47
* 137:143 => 2.01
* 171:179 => 1.86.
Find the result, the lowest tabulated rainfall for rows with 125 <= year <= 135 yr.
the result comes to 2.004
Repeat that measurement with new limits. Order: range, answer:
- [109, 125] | 1.189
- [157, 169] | 1.125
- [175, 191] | 1.871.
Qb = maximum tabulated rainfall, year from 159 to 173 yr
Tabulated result 1.684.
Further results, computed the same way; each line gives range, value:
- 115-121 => 1.947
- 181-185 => 1.983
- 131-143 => 2.112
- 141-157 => 2.292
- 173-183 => 2.063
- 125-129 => 2.045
